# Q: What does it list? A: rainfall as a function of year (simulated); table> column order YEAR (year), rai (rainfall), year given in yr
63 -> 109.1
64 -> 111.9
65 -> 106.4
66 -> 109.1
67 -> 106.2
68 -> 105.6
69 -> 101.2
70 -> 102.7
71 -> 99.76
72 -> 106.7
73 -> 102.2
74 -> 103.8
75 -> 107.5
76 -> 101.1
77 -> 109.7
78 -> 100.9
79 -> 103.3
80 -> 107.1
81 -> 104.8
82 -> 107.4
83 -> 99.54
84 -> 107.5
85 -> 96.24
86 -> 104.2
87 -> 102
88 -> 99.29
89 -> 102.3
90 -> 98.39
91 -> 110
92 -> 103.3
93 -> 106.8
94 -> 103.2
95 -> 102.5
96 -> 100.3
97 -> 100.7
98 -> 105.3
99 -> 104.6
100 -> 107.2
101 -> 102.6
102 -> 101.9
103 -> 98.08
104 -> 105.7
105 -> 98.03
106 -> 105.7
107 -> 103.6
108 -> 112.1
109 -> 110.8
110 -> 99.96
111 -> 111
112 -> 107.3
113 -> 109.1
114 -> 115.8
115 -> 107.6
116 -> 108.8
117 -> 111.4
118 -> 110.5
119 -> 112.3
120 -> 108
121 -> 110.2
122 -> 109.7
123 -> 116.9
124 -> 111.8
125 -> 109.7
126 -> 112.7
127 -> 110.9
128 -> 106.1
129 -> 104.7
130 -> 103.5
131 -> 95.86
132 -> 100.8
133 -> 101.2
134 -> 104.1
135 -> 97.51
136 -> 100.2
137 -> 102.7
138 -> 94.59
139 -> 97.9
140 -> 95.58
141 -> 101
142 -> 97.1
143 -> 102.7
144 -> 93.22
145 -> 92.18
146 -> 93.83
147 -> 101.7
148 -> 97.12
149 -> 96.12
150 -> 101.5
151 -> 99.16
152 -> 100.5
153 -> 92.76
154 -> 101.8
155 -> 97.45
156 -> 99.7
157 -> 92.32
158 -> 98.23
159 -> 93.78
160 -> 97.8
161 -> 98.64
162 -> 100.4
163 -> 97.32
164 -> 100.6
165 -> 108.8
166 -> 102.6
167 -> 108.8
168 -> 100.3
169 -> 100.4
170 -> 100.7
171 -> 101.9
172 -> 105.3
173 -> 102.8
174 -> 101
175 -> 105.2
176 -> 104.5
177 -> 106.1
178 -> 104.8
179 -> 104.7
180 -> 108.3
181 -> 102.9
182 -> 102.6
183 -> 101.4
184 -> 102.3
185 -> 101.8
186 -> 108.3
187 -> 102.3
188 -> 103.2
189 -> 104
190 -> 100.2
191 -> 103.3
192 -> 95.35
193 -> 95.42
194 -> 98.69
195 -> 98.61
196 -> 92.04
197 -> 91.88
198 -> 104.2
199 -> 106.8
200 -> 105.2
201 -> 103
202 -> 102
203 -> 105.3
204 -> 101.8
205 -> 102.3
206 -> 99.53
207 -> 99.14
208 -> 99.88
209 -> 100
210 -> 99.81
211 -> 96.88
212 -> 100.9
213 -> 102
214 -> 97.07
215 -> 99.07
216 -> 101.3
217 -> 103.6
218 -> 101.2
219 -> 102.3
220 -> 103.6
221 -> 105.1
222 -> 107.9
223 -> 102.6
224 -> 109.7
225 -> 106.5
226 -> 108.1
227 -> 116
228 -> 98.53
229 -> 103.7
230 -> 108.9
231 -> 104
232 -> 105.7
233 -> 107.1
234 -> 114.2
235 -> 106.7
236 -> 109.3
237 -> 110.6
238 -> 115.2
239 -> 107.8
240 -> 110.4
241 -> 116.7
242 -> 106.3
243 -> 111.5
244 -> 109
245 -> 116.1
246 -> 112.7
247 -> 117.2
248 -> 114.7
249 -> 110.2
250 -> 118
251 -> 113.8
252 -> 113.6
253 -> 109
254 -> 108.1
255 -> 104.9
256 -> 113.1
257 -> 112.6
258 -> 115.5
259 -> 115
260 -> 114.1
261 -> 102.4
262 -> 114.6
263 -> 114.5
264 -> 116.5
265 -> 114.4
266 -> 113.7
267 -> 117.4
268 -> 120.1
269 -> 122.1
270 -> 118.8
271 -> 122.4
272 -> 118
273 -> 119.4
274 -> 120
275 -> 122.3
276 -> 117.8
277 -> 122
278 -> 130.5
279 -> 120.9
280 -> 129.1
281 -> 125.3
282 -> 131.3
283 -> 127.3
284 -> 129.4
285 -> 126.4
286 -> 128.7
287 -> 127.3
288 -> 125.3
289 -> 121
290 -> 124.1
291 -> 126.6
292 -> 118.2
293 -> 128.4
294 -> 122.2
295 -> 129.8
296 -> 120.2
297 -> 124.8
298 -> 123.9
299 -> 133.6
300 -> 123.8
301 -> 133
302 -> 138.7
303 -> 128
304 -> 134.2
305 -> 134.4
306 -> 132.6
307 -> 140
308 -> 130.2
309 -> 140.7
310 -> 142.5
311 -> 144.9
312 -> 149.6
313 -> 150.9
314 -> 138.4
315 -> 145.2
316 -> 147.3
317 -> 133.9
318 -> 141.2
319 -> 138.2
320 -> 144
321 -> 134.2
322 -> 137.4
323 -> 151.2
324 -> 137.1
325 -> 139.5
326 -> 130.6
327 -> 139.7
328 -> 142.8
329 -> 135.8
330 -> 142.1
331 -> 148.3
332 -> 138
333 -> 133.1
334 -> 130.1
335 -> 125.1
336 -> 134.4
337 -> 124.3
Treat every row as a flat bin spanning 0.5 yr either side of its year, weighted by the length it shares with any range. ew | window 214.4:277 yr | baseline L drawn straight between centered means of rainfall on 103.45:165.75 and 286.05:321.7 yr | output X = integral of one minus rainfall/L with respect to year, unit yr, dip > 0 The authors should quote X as 6.0 yr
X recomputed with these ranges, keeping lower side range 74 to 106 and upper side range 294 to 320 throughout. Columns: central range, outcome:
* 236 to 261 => 2.95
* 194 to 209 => 2.41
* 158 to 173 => 1.76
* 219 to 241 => 2.93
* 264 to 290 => 1.72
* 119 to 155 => 2.72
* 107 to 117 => -0.22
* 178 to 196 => 2.46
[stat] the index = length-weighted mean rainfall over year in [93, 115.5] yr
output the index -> 105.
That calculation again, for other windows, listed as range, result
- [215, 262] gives 109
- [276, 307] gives 127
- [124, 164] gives 99.8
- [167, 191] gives 103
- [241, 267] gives 113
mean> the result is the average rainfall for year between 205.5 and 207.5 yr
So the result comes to 99.3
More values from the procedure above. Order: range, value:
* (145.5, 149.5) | 97.2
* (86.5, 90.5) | 100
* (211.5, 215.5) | 99.8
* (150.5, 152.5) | 99.8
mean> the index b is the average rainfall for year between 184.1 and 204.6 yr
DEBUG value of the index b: 101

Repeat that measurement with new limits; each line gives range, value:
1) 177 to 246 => 104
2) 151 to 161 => 97.3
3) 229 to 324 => 123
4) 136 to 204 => 101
